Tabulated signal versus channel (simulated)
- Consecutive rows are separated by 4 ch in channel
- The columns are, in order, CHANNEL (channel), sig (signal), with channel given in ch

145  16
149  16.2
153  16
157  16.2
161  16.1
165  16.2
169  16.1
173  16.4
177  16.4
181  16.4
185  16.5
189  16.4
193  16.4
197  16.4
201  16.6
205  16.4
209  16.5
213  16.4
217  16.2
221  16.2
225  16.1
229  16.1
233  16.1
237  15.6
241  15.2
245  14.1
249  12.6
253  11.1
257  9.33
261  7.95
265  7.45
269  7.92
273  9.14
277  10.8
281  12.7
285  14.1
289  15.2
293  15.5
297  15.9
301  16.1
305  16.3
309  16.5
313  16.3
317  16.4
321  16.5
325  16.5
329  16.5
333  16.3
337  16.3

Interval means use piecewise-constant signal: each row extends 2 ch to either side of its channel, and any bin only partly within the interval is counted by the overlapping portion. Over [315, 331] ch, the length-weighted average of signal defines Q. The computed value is 16.5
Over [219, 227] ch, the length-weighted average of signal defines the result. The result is 16.1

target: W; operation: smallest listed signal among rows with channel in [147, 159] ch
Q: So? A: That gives 16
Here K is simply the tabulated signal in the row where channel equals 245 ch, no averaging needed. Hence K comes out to 14.1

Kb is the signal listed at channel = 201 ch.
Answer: 16.6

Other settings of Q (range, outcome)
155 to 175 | 16.2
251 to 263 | 9.46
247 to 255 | 11.8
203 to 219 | 16.4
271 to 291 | 12.4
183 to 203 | 16.5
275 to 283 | 11.8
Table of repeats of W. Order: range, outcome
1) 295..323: 15.9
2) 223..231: 16.1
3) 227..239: 15.6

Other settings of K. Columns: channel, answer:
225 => 16.1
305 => 16.3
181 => 16.4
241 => 15.2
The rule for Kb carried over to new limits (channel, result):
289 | 15.2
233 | 16.1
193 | 16.4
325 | 16.5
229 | 16.1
